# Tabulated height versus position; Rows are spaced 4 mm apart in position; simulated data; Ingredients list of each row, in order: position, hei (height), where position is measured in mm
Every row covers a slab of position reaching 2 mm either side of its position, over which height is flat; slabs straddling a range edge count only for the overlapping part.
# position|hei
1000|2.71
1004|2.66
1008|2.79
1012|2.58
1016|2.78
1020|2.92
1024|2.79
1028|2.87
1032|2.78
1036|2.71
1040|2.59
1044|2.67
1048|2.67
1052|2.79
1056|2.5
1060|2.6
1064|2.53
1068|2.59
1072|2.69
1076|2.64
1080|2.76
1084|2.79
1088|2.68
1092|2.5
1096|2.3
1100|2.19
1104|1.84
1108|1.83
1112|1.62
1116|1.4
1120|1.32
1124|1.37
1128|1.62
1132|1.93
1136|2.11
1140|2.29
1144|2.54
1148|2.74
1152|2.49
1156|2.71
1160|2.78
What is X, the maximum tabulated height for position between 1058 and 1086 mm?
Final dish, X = 2.79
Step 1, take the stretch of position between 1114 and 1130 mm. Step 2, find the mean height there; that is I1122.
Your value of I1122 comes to 1.43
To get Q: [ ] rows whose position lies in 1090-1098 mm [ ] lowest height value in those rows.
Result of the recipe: 2.3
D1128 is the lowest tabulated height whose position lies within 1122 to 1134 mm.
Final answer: 1.37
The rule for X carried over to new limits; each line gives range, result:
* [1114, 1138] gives 2.11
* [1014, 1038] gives 2.92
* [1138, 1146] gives 2.54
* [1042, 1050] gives 2.67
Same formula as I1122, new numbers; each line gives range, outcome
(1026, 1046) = 2.72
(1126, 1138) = 1.89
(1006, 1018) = 2.72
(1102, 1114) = 1.76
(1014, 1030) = 2.84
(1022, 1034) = 2.81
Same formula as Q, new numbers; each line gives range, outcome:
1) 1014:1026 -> 2.78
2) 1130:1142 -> 1.93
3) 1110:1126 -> 1.32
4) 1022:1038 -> 2.71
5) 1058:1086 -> 2.53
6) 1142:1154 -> 2.49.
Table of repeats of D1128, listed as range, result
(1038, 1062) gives 2.5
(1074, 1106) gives 1.84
